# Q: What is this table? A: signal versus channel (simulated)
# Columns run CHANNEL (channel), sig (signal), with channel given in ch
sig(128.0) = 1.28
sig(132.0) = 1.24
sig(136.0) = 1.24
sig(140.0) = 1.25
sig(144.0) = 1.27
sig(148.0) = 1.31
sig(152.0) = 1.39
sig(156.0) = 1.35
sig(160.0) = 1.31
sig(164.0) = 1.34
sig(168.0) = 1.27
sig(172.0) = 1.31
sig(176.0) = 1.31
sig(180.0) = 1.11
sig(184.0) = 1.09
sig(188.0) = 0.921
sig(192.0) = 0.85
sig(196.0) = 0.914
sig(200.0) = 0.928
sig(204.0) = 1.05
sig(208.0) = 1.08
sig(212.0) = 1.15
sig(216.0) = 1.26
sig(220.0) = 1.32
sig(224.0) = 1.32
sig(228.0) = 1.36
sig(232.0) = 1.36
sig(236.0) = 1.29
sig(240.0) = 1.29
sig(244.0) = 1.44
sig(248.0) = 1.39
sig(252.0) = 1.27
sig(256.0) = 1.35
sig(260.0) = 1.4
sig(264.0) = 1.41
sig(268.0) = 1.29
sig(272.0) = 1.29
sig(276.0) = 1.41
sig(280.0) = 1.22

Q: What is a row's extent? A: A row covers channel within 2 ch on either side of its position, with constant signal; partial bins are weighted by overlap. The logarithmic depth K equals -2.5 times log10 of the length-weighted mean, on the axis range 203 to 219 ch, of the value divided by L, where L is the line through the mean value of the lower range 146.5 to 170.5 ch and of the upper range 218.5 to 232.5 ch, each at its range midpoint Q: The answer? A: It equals 0.16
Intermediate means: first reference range 1.33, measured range 1.15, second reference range 1.34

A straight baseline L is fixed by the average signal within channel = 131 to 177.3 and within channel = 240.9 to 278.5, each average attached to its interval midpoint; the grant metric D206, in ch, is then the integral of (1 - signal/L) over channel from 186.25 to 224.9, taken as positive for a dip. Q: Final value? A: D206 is 7.43 ch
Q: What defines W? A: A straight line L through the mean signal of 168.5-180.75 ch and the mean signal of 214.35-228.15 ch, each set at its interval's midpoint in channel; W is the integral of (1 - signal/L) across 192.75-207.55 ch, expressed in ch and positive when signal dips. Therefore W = 3.7 ch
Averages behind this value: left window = 1.26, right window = 1.31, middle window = 0.967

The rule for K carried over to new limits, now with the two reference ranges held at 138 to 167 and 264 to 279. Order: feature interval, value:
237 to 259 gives -0.01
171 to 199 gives 0.24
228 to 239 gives 0.00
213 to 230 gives 0.02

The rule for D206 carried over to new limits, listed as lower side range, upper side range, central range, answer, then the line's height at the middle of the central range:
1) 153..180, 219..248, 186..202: 5.0 ch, 1.32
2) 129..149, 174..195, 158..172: -2.1 ch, 1.14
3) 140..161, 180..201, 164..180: -2.2 ch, 1.12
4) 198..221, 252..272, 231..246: -1.2 ch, 1.25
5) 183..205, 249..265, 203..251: -4.9 ch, 1.16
